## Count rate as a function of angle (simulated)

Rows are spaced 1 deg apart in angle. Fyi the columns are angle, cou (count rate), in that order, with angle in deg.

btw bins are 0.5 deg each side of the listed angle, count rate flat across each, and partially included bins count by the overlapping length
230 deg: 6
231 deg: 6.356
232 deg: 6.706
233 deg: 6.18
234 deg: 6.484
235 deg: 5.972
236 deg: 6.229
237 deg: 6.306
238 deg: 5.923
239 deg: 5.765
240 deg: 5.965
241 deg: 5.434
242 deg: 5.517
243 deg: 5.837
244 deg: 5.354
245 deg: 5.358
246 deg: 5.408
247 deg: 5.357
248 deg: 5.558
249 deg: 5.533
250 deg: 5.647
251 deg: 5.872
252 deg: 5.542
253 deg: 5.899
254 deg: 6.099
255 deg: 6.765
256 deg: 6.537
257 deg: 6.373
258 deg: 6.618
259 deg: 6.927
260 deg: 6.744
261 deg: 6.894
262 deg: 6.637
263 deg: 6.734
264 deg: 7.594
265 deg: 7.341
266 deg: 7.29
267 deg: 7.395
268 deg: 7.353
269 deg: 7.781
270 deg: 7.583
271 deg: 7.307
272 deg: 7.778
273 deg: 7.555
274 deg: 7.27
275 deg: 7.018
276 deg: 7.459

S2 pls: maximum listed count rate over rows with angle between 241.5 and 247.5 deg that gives 5.837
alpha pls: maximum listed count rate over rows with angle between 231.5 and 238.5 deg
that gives 6.706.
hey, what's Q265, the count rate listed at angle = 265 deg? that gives 7.341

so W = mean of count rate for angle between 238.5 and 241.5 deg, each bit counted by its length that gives 5.72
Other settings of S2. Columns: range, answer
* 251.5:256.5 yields 6.765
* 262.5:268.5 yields 7.594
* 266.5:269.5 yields 7.781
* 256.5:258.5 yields 6.618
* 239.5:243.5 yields 5.965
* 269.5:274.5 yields 7.778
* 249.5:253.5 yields 5.899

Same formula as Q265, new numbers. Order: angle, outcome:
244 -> 5.354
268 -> 7.353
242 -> 5.517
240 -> 5.965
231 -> 6.356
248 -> 5.558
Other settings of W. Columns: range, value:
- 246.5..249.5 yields 5.48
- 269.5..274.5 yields 7.5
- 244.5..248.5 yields 5.42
